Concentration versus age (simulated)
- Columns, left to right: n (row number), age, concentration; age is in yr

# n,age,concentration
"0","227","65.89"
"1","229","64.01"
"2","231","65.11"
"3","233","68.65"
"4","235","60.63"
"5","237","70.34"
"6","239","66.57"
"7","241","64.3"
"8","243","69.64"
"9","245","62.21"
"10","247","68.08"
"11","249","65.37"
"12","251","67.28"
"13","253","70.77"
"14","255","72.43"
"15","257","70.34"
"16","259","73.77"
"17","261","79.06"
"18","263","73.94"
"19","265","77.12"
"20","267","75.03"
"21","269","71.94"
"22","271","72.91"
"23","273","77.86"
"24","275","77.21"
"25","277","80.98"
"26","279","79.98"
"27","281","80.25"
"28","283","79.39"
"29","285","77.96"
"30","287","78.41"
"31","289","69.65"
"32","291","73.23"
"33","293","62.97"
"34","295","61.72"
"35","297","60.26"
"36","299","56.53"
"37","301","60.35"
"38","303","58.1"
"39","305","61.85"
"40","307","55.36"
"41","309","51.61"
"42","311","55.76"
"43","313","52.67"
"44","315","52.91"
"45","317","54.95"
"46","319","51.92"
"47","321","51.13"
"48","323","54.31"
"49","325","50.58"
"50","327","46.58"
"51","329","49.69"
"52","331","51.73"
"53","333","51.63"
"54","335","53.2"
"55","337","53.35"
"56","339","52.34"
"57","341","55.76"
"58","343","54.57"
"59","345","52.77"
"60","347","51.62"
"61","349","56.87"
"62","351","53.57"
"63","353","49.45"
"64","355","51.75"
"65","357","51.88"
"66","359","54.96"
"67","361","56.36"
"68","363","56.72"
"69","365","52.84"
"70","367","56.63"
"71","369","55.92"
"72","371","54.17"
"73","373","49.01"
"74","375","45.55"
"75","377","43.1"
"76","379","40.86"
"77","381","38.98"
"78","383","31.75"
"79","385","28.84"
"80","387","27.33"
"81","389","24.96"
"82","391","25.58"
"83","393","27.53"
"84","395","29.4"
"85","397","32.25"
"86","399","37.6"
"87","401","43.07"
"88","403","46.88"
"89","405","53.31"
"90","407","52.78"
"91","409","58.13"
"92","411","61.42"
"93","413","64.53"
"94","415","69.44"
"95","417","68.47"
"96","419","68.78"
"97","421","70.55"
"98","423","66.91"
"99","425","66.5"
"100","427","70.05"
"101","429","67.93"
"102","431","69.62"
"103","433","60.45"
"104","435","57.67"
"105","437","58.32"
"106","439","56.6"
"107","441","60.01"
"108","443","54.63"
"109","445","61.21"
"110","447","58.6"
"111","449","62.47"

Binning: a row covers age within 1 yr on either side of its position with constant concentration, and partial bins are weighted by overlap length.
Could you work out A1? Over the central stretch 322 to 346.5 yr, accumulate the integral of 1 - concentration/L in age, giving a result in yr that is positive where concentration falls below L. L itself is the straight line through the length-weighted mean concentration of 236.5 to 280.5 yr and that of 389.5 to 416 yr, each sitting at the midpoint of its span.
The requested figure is 2.6 yr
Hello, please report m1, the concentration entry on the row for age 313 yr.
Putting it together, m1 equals 52.67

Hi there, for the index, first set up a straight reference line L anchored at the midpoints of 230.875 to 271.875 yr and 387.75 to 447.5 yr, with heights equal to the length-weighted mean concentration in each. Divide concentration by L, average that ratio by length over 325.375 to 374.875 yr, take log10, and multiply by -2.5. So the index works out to 0.15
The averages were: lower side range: 69.9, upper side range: 54.6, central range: 52.9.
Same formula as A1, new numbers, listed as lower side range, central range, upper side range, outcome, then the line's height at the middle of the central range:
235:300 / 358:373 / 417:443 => 2.7 yr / 67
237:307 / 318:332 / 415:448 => 3.5 yr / 68.1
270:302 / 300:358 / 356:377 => 7.7 yr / 61.7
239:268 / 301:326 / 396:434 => 4.5 yr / 66.4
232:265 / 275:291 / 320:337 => -4.2 yr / 61.5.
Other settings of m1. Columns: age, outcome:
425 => 66.5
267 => 75.03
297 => 60.26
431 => 69.62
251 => 67.28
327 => 46.58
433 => 60.45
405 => 53.31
